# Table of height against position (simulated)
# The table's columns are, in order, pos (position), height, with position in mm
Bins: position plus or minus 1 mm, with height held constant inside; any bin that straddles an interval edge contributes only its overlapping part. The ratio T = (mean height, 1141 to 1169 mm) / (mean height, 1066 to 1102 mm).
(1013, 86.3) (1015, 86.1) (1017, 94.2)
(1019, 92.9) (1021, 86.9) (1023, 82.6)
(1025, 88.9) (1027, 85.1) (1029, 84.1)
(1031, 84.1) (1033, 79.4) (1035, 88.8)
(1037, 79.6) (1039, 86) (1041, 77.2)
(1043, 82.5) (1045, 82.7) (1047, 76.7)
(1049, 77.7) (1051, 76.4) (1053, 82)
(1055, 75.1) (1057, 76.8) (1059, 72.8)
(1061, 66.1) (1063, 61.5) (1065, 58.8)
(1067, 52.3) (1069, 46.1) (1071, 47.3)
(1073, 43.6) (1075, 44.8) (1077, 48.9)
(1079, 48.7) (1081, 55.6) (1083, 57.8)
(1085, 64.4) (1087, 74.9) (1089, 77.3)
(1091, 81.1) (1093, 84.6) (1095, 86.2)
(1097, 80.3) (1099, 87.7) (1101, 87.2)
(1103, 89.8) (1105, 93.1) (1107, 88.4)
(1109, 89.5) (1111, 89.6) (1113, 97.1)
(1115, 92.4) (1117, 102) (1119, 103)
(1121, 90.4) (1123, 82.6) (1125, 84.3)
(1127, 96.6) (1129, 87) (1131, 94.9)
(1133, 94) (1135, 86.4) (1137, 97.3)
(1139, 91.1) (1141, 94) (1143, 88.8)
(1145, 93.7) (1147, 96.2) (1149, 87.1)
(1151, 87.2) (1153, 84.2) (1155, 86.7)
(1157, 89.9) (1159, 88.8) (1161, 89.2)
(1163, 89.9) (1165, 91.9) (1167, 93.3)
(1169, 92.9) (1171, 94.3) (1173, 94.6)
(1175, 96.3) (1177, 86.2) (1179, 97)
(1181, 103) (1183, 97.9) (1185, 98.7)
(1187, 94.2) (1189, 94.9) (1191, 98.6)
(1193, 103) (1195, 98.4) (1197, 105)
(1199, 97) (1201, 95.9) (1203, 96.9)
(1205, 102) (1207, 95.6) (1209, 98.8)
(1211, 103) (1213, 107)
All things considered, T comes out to 1.4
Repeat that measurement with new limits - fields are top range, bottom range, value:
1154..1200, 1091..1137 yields 1.05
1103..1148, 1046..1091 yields 1.46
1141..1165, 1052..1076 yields 1.48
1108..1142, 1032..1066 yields 1.21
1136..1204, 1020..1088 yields 1.33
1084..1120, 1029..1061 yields 1.10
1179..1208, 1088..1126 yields 1.11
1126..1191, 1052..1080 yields 1.57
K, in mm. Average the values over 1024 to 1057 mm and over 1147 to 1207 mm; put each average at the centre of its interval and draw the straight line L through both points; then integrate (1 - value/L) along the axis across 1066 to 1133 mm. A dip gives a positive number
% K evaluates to 7.6 mm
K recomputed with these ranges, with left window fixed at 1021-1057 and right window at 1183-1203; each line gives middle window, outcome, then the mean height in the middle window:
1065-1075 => 4.3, 48.2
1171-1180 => 0.3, 93.6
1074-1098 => 5.5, 67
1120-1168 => 1.4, 90.2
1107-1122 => -0.8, 94.4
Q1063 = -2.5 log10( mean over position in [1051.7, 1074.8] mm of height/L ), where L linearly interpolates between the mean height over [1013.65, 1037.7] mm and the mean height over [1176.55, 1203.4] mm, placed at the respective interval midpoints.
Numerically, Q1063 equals 0.40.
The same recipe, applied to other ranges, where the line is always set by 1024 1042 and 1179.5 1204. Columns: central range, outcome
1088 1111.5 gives 0.047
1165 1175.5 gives 0.030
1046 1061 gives 0.128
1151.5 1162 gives 0.090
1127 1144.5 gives 0.015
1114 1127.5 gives -0.012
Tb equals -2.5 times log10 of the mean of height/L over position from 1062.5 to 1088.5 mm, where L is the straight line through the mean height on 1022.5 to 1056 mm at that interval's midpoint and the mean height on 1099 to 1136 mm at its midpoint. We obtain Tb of 0.50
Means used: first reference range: 81.7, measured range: 54.5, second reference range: 91.5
